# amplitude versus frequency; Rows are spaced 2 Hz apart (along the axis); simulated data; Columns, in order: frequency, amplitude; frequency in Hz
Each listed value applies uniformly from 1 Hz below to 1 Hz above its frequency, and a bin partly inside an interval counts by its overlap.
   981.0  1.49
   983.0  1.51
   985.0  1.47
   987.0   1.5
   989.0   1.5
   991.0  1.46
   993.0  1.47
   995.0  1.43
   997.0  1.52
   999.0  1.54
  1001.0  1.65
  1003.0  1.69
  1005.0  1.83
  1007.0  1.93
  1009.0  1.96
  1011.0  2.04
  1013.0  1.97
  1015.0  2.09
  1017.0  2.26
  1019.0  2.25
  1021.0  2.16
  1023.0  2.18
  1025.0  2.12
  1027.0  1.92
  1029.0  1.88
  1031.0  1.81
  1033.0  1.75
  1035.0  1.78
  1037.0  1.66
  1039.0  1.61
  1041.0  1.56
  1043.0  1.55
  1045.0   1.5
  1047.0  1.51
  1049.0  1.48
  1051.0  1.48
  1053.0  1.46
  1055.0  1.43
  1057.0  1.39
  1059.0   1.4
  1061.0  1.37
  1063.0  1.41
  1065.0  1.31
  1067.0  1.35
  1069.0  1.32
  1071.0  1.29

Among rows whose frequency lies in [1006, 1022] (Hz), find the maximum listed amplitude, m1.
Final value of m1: 2.26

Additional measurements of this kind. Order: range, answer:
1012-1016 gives 2.09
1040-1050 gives 1.56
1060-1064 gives 1.41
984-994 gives 1.5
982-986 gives 1.51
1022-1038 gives 2.18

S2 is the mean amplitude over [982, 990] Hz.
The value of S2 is 1.49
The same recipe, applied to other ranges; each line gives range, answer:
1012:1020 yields 2.14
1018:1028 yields 2.13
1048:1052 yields 1.48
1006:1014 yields 1.97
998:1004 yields 1.63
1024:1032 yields 1.93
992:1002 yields 1.52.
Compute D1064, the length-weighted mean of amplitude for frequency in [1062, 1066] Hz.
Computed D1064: 1.36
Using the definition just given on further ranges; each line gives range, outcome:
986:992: 1.49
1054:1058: 1.41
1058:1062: 1.39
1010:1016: 2.03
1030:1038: 1.75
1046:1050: 1.5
